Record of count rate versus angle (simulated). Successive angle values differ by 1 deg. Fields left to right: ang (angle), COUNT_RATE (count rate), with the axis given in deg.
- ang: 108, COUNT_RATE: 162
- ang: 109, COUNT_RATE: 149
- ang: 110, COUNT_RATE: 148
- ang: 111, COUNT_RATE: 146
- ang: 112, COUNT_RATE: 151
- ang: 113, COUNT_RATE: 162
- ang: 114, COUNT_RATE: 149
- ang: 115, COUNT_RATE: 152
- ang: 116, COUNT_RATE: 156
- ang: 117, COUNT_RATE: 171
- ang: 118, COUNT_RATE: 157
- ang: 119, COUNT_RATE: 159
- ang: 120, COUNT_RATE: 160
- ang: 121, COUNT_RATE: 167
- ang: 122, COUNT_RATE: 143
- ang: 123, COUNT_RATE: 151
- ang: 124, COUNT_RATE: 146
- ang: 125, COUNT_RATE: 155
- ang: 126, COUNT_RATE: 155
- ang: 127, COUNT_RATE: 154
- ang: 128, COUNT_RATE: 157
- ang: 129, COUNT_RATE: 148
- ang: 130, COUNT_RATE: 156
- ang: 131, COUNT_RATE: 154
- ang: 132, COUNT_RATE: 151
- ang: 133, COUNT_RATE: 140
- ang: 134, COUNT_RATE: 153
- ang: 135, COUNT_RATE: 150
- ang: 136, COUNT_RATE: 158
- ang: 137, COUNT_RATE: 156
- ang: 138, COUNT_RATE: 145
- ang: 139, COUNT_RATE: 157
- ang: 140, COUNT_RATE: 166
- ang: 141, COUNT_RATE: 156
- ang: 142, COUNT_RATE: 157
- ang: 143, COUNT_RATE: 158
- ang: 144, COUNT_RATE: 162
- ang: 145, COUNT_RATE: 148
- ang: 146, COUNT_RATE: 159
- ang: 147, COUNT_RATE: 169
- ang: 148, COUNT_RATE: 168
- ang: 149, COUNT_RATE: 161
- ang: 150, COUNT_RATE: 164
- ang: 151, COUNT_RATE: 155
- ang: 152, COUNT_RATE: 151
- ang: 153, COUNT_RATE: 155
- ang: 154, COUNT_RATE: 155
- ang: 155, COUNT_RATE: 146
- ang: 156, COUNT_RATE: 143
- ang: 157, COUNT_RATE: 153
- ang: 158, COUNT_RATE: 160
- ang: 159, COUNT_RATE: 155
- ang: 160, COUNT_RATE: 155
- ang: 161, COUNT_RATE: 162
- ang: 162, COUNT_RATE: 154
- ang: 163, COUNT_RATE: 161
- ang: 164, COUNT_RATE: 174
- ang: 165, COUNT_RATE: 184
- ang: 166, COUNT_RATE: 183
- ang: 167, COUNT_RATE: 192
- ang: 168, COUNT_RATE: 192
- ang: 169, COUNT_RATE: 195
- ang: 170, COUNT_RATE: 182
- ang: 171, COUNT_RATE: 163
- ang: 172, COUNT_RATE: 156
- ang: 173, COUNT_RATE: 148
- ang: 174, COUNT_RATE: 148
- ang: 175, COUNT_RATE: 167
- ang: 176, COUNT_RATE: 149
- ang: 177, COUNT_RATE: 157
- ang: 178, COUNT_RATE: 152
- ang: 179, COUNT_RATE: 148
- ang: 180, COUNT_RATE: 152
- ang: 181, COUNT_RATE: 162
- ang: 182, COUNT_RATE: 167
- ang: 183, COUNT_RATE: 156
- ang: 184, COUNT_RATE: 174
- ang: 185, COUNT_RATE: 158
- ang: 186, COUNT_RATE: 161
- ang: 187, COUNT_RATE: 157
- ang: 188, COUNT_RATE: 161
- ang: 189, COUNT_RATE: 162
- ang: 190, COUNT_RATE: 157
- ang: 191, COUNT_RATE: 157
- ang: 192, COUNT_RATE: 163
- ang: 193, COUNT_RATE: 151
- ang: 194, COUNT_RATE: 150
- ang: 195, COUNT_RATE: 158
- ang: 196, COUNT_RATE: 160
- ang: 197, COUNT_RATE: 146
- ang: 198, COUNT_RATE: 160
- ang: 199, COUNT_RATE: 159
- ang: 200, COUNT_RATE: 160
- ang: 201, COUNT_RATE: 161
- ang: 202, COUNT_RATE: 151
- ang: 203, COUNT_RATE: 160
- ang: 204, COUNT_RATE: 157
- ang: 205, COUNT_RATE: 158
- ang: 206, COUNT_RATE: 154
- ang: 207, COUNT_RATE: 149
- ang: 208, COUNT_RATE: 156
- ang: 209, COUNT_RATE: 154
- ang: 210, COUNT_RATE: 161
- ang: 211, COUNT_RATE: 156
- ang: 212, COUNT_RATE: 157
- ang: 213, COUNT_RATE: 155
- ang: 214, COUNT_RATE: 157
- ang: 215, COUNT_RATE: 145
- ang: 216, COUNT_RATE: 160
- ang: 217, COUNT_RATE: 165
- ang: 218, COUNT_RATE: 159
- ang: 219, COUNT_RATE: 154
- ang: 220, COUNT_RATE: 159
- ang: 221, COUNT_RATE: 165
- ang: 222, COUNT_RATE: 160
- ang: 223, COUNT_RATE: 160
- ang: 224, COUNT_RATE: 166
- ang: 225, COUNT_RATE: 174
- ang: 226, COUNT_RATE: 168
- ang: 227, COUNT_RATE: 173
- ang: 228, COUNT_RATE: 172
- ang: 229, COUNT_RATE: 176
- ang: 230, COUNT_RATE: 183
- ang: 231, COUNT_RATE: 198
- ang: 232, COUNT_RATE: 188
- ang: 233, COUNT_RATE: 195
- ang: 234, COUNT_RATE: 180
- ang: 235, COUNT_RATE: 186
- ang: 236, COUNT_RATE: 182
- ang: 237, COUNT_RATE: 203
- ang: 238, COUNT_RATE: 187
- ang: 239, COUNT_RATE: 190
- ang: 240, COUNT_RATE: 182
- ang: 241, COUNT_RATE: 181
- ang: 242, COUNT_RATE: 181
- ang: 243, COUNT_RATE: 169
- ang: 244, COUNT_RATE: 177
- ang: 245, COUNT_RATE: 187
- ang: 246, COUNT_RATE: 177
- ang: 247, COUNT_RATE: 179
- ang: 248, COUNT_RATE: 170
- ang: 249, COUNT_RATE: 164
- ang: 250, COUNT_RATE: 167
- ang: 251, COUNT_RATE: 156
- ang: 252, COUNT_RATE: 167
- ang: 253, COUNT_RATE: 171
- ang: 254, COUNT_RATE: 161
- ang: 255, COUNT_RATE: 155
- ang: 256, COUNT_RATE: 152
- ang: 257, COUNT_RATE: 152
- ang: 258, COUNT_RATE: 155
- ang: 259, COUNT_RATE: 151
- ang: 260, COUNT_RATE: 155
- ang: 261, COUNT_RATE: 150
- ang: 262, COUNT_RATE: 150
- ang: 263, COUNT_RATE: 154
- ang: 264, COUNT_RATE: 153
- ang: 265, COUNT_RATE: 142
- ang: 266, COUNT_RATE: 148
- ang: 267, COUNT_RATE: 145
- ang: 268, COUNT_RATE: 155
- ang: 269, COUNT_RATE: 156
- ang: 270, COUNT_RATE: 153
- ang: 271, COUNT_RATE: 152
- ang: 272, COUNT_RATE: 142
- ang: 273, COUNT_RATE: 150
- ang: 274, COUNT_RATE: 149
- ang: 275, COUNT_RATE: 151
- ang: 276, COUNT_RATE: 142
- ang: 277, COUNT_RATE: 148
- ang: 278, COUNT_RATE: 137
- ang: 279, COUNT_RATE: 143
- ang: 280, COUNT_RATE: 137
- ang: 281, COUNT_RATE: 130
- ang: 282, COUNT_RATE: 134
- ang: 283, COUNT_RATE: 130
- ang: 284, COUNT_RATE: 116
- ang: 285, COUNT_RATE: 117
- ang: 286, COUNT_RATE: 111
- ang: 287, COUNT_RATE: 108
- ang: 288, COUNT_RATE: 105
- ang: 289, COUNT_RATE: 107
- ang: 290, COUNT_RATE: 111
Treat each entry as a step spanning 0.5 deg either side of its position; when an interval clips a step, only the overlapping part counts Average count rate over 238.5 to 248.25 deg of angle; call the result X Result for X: 180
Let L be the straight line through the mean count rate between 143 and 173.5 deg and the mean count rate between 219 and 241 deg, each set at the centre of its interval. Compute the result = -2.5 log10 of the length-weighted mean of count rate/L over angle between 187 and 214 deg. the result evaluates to 0.101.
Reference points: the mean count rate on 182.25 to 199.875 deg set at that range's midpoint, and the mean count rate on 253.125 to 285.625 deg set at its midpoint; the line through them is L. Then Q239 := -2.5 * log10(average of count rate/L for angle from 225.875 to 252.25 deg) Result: -0.19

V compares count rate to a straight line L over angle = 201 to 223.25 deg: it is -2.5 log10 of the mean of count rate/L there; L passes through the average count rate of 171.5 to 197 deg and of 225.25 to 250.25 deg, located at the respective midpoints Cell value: 0.08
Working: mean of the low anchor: 157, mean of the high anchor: 181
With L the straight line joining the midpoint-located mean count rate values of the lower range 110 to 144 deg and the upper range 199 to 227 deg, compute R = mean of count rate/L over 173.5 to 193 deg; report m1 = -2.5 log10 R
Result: -0.01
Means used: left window 154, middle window 158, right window 159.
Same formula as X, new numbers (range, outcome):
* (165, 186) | 165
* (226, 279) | 165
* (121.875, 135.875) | 151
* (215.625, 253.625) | 175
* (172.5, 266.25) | 163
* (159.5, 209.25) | 161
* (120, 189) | 159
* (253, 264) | 154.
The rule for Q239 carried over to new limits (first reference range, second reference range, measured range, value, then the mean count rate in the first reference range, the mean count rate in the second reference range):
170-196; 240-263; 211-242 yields -0.065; 158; 165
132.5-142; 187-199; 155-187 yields -0.050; 154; 157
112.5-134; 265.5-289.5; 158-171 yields -0.159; 154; 136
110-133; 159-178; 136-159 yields 0.032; 154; 167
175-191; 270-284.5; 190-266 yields -0.103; 158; 141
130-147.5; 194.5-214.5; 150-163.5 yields 0.007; 155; 156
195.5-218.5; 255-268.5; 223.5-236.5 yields -0.168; 157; 151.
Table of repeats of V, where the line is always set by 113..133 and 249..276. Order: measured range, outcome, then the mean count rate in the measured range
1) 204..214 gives -0.01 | 156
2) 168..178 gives -0.06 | 164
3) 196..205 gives -0.02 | 157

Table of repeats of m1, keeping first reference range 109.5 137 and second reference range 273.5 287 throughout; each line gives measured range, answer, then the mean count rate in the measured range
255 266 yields -0.12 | 151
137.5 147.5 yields -0.05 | 158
